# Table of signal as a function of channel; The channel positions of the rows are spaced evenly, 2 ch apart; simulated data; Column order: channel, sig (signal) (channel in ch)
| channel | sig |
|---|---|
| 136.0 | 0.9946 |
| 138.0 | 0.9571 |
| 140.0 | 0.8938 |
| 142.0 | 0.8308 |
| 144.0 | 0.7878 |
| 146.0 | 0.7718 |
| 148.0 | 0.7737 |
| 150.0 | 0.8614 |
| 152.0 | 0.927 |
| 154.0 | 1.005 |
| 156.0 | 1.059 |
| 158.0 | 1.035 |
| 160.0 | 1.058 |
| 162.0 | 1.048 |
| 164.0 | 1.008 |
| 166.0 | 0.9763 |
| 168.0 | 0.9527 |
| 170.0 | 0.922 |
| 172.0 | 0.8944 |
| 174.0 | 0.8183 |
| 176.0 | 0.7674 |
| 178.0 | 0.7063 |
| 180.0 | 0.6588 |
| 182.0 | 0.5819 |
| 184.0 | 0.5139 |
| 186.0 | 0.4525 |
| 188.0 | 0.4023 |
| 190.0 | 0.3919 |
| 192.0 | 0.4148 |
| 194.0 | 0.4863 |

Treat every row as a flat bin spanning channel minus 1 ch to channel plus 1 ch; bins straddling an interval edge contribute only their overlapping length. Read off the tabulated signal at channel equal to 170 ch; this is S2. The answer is 0.922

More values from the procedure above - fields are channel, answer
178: 0.7063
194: 0.4863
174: 0.8183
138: 0.9571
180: 0.6588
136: 0.9946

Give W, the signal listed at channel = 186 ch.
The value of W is 0.4525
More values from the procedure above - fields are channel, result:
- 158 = 1.035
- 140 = 0.8938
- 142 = 0.8308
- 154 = 1.005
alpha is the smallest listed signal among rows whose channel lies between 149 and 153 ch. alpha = 0.8614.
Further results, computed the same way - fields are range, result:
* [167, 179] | 0.7063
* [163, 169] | 0.9527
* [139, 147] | 0.7718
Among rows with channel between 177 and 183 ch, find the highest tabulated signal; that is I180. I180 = 0.7063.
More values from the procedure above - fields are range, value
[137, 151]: 0.9571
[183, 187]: 0.5139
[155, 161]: 1.059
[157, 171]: 1.058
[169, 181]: 0.922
